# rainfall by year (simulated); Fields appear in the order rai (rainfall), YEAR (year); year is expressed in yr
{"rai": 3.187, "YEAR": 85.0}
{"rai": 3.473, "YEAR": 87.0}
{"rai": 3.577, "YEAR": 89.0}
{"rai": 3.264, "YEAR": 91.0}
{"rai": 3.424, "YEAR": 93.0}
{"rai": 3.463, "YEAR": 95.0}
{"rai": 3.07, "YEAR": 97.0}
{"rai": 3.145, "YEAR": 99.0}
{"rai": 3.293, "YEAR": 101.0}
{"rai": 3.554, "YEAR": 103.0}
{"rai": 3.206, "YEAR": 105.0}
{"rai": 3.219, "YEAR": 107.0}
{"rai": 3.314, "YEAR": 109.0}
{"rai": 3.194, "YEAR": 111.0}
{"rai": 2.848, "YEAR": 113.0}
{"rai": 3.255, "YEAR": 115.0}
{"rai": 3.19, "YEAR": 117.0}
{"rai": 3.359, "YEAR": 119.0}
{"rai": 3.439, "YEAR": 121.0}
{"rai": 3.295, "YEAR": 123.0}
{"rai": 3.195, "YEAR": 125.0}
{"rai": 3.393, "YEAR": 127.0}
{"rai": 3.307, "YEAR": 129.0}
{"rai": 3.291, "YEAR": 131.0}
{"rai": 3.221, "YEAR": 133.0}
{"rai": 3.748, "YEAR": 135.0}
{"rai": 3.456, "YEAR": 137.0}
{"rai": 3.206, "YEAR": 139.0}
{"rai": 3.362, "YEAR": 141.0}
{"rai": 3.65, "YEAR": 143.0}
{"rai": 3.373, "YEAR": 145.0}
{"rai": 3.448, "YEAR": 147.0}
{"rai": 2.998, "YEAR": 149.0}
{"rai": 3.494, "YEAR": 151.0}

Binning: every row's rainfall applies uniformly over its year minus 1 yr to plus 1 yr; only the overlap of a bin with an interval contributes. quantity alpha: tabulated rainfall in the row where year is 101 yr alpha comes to 3.293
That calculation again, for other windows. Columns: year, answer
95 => 3.463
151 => 3.494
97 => 3.07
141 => 3.362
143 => 3.65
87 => 3.473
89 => 3.577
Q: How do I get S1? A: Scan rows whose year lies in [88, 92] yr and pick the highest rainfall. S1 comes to 3.577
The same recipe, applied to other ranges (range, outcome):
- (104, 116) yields 3.314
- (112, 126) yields 3.439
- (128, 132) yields 3.307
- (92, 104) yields 3.554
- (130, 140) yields 3.748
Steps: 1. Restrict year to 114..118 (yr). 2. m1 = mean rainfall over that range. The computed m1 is 3.22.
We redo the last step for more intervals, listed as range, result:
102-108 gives 3.33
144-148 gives 3.41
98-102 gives 3.22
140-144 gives 3.51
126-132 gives 3.33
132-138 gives 3.48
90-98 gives 3.31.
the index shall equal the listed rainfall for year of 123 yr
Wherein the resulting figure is 3.295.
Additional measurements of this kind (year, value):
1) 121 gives 3.439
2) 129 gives 3.307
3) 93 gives 3.424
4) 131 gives 3.291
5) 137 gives 3.456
